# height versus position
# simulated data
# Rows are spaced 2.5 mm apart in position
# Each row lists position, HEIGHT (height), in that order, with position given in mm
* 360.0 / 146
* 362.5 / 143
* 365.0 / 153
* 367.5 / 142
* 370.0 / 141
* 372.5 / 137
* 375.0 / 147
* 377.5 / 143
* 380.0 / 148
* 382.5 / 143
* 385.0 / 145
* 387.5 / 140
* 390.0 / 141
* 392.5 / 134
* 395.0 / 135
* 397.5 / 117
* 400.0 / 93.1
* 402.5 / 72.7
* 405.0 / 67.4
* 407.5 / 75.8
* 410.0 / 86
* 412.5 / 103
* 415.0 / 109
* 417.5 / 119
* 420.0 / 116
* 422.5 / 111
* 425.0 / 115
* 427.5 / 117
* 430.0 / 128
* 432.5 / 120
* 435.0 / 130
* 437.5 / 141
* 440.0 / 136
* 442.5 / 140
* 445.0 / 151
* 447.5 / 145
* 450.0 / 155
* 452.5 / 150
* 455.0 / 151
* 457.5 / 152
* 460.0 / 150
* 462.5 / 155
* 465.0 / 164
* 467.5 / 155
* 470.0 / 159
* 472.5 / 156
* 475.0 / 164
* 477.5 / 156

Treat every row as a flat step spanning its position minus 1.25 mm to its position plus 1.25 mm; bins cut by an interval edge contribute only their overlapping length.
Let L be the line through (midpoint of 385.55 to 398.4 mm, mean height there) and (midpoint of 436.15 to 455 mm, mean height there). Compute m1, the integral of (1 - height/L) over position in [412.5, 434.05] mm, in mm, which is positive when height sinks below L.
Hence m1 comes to 3.79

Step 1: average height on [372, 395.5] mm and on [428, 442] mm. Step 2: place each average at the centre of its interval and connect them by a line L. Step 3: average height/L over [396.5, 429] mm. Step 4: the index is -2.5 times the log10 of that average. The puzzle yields 0.32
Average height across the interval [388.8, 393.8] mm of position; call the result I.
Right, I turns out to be 137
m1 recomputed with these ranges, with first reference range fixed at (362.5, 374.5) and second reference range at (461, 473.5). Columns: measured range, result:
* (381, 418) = 8.9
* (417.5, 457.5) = 5.1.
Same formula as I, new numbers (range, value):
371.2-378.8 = 142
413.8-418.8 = 114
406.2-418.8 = 98.5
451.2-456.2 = 151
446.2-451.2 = 150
